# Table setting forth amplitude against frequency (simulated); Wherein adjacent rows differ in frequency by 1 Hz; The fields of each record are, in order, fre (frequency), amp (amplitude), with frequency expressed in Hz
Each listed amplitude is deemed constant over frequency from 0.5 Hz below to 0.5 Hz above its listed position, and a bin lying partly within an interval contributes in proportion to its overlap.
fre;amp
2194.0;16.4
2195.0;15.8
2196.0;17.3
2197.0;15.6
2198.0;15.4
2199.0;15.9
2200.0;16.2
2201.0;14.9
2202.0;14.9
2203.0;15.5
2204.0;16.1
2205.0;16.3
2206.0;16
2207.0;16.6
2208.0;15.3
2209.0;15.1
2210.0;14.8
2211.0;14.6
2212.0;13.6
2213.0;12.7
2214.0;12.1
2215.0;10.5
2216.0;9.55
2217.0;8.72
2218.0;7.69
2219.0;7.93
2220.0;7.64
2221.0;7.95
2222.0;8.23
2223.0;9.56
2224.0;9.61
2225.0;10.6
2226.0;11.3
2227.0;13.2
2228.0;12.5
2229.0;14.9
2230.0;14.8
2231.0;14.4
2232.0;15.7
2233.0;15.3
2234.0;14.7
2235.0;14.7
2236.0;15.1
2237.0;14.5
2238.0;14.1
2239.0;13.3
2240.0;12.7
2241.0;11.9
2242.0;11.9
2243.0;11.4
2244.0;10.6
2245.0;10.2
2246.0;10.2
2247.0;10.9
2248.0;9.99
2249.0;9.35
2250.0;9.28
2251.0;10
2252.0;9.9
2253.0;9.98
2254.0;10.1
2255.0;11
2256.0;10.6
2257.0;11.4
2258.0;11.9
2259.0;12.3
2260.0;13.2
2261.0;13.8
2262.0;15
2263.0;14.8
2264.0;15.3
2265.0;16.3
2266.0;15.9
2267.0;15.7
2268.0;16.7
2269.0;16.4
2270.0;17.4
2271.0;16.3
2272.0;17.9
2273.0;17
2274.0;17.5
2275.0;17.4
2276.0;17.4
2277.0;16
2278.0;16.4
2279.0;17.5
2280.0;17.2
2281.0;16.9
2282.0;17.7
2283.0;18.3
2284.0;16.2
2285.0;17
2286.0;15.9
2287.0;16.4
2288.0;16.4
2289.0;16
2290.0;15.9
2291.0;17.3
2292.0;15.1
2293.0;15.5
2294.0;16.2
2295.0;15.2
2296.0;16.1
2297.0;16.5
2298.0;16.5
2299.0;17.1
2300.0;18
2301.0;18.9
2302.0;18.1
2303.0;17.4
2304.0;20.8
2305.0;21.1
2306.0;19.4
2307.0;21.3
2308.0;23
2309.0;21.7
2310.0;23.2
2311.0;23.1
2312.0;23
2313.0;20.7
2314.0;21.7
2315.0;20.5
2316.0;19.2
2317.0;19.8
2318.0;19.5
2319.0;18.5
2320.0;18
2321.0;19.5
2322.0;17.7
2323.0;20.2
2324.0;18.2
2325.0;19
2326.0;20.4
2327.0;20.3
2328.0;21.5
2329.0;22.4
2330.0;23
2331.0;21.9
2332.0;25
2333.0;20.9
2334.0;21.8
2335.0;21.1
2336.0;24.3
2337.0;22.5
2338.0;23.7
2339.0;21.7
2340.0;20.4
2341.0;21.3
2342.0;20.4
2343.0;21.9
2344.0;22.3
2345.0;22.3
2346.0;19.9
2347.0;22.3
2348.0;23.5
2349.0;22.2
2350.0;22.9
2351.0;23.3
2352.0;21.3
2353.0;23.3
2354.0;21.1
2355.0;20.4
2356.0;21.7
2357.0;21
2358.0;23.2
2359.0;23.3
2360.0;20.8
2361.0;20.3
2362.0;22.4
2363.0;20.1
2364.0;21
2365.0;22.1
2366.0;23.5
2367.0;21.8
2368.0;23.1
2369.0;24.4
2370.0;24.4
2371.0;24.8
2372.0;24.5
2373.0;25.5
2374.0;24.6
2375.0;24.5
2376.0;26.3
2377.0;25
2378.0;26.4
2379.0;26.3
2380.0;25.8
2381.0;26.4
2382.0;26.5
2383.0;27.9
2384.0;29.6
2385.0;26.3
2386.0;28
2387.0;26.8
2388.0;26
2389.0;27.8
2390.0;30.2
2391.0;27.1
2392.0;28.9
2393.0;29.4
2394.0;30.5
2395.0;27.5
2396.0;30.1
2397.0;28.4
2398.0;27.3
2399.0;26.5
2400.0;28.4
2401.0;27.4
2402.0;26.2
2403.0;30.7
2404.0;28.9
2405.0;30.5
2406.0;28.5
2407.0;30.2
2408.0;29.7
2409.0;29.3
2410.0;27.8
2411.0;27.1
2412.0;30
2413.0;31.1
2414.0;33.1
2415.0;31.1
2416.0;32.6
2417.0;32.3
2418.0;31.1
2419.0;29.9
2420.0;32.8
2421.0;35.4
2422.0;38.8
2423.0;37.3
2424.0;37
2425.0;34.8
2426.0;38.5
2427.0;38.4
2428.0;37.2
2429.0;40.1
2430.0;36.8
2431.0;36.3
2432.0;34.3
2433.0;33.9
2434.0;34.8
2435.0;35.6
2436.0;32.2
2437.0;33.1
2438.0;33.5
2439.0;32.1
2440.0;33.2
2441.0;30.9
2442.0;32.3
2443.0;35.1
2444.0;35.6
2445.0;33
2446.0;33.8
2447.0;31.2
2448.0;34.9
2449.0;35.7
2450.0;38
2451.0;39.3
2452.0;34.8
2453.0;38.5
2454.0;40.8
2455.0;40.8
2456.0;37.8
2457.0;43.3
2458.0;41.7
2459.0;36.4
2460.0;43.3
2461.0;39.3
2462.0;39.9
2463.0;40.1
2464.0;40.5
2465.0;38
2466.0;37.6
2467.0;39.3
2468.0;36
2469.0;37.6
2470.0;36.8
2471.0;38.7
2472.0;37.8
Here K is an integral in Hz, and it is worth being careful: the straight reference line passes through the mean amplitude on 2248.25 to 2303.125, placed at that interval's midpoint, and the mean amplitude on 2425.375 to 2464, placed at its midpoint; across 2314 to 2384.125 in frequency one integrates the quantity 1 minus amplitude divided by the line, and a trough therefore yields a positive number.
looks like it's 6.0 Hz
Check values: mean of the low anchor 15.3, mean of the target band 22.3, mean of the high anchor 36.5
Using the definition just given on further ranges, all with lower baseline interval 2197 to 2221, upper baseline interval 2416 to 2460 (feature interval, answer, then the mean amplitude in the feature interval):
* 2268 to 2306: 7.0 Hz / 17.1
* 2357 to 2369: 2.7 Hz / 22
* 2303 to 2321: 2.0 Hz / 20.7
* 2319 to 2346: 4.5 Hz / 21.1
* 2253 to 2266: 3.8 Hz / 13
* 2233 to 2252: 5.2 Hz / 12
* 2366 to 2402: 4.5 Hz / 26.6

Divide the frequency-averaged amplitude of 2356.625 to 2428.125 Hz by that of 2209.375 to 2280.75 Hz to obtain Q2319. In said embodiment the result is 2.16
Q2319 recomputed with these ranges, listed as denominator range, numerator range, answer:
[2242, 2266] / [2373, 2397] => 2.33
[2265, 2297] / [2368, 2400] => 1.62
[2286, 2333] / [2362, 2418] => 1.42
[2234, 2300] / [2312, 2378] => 1.51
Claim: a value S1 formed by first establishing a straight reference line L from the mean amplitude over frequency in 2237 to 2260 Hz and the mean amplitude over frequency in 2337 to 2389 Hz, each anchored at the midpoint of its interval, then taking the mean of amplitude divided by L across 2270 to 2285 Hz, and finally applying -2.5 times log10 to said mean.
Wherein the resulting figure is -0.20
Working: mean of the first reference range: 11.2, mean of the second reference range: 23.5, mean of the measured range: 17.1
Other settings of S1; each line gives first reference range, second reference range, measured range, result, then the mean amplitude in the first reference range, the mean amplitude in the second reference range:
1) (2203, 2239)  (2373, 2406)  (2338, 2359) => 0.10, 12.8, 27.6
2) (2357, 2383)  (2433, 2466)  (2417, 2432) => -0.10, 23.9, 36.5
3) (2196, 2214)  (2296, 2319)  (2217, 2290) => 0.28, 15.2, 19.9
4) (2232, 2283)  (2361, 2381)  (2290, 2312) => -0.05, 13.9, 24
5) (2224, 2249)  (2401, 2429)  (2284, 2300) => 0.16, 12.7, 32.3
